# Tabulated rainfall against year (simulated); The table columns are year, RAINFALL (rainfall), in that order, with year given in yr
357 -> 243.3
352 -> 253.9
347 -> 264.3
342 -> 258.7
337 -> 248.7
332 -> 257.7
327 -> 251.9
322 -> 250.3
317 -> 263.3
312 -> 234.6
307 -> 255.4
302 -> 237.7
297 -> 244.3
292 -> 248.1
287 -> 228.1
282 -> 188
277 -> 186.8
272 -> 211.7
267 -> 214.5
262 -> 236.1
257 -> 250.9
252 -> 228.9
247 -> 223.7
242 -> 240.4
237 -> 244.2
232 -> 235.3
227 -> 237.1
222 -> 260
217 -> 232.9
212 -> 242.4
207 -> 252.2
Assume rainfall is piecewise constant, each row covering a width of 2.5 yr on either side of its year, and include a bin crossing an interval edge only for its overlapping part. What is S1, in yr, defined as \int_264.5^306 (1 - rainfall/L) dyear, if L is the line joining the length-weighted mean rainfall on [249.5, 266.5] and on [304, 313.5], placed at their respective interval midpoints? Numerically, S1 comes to 3.5 yr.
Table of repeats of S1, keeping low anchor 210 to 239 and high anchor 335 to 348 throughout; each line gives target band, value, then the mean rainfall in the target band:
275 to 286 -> 2.48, 193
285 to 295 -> 0.45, 239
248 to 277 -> 2.60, 225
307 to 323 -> 0.20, 250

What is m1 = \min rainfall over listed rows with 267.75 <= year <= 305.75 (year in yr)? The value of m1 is 186.8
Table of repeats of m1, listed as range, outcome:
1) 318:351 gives 248.7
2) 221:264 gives 223.7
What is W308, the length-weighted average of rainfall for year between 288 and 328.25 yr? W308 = 247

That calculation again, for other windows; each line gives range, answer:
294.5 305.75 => 243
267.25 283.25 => 199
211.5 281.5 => 230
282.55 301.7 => 235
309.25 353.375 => 254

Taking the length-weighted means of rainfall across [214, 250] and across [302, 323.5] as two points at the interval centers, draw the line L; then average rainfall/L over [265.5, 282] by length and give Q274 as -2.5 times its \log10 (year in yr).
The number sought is 0.21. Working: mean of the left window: 239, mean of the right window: 249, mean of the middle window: 201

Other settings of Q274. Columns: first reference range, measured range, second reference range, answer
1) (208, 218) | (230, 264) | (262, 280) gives -0.074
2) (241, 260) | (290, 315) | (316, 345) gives 0.017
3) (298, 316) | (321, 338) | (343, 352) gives 0.003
